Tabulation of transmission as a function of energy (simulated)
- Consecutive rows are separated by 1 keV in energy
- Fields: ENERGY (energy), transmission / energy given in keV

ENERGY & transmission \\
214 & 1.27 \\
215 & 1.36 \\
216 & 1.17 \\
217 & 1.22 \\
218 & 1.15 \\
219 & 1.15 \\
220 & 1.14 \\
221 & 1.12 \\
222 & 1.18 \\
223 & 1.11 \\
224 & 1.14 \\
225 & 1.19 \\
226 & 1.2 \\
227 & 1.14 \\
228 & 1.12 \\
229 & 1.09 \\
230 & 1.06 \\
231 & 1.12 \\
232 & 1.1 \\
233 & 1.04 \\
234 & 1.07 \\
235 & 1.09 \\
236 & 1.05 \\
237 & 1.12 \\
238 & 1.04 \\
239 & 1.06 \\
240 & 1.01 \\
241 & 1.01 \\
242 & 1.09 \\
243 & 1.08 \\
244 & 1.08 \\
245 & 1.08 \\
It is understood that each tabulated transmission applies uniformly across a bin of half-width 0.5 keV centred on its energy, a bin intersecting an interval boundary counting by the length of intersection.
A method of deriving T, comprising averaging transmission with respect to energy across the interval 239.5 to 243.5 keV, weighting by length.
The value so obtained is 1.05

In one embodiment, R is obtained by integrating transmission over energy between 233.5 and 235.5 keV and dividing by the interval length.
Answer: 1.08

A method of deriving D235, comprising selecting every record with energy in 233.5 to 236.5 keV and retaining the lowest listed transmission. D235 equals 1.05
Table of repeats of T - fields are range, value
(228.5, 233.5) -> 1.08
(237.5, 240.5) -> 1.04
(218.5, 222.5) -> 1.15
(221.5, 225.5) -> 1.16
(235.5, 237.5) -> 1.08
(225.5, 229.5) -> 1.14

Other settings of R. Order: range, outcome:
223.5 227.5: 1.17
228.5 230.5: 1.08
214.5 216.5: 1.27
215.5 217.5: 1.19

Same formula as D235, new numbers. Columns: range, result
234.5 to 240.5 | 1.01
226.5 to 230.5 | 1.06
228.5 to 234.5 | 1.04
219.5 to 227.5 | 1.11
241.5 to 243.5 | 1.08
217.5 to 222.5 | 1.12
